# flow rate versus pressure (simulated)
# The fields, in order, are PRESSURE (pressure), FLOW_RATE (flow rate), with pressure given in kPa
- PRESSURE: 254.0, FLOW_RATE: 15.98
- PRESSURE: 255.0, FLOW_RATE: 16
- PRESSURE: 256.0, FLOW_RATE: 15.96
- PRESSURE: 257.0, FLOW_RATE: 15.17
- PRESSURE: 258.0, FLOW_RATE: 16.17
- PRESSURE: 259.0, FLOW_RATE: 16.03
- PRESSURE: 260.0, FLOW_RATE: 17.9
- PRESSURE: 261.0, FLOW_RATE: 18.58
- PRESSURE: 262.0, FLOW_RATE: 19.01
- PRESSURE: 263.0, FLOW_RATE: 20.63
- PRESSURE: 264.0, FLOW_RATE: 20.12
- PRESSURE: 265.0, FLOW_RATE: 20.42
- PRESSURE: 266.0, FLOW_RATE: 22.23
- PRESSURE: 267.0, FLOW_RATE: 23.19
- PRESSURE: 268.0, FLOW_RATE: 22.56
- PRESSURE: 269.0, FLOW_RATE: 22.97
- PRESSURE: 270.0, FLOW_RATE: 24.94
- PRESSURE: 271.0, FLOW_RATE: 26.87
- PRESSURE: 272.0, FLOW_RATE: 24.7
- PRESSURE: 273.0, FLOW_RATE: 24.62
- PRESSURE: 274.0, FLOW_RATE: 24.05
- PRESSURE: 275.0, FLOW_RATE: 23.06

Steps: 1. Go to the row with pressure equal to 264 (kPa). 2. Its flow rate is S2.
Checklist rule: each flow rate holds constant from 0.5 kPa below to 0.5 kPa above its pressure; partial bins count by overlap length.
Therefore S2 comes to 20.12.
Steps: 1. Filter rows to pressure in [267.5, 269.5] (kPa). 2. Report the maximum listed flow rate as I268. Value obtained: 22.97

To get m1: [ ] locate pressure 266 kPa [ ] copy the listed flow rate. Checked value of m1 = 22.23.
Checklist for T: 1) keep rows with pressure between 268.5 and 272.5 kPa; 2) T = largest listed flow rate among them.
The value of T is 26.87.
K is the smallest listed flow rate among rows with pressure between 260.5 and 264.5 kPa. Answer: 18.58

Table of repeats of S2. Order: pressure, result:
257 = 15.17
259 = 16.03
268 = 22.56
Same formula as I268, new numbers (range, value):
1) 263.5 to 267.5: 23.19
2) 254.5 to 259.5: 16.17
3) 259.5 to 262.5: 19.01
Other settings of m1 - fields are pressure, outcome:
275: 23.06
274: 24.05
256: 15.96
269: 22.97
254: 15.98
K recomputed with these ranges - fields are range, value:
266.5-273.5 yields 22.56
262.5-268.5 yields 20.12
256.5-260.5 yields 15.17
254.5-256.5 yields 15.96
